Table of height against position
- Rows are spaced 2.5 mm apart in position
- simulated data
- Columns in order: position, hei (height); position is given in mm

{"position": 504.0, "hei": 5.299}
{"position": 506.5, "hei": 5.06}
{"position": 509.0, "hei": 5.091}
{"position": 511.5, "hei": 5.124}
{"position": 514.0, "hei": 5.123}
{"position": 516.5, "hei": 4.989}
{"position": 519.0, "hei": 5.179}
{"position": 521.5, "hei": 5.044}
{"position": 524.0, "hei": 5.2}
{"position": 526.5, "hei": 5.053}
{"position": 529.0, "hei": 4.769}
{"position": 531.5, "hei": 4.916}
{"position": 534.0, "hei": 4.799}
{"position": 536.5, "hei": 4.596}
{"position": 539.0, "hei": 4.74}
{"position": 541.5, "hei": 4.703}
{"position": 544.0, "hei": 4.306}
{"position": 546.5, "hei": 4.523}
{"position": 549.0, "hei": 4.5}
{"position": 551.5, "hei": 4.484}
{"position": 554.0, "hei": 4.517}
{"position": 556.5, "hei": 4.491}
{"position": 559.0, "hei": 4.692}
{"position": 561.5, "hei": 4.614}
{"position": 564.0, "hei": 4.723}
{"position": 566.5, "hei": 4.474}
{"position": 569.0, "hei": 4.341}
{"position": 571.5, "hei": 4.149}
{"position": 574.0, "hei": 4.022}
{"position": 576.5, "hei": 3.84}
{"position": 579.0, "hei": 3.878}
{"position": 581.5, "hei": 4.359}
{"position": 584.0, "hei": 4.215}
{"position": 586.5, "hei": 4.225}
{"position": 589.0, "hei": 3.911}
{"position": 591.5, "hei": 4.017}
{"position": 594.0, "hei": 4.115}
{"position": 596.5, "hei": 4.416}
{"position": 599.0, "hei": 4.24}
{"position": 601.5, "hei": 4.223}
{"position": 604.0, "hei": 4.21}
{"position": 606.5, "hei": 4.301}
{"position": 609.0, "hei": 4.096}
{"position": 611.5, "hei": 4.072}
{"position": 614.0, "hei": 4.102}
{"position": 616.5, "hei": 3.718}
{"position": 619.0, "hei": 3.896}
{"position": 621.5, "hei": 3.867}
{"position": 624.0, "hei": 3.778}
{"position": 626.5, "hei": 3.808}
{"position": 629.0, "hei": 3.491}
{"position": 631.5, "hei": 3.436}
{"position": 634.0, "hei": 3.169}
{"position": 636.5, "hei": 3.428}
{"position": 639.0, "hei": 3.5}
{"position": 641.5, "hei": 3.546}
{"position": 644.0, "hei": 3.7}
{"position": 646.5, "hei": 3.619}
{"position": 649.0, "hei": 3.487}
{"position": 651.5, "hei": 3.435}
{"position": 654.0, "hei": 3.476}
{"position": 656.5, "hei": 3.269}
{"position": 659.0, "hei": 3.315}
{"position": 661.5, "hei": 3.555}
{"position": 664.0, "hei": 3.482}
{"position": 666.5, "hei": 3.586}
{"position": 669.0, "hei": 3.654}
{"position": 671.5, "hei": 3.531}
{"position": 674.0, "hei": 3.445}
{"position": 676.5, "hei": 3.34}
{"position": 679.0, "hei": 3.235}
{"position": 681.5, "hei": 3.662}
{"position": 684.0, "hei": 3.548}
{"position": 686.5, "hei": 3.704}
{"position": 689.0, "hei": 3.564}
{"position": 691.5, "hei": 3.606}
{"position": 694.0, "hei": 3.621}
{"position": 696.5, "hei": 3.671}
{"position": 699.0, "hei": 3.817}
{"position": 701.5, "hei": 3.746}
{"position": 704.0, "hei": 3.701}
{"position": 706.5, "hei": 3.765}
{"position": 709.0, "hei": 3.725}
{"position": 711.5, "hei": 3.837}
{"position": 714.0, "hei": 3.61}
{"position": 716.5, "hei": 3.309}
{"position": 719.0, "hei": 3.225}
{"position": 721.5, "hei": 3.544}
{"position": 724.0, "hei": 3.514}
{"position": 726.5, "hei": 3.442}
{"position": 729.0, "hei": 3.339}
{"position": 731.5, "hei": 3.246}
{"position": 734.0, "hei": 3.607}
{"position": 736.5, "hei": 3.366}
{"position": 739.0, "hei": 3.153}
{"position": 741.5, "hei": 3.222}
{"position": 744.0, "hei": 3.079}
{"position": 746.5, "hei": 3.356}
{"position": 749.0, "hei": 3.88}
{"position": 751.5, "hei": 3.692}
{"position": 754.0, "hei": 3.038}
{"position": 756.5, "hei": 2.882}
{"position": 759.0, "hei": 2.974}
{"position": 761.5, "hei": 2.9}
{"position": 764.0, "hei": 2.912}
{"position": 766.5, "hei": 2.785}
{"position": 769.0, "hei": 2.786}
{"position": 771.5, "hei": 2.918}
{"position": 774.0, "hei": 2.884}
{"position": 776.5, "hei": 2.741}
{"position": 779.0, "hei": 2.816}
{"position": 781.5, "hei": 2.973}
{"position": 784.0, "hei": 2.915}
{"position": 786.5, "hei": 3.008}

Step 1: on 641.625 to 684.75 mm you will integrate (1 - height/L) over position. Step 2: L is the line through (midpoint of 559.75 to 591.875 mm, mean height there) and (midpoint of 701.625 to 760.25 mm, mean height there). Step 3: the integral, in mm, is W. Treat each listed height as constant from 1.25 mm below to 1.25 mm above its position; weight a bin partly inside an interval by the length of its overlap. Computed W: 3.2 mm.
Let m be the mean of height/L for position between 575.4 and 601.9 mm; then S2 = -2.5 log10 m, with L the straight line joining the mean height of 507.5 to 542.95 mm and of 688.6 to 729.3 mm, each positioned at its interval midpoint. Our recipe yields 0.09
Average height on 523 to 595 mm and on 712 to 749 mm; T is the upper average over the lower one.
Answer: 0.76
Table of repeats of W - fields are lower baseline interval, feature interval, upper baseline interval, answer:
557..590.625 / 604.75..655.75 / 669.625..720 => 3.3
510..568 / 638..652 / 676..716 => 1.6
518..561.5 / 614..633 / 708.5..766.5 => 1.9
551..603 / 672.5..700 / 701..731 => 1.1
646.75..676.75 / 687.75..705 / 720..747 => -1.3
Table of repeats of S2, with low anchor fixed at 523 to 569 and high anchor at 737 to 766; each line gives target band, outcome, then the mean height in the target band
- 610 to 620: 0.057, 3.95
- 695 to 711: -0.062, 3.74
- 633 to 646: 0.147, 3.48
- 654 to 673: 0.099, 3.48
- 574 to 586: 0.086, 4.08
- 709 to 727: -0.028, 3.52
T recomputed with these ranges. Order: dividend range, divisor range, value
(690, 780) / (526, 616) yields 0.76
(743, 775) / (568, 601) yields 0.75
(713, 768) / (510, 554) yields 0.68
